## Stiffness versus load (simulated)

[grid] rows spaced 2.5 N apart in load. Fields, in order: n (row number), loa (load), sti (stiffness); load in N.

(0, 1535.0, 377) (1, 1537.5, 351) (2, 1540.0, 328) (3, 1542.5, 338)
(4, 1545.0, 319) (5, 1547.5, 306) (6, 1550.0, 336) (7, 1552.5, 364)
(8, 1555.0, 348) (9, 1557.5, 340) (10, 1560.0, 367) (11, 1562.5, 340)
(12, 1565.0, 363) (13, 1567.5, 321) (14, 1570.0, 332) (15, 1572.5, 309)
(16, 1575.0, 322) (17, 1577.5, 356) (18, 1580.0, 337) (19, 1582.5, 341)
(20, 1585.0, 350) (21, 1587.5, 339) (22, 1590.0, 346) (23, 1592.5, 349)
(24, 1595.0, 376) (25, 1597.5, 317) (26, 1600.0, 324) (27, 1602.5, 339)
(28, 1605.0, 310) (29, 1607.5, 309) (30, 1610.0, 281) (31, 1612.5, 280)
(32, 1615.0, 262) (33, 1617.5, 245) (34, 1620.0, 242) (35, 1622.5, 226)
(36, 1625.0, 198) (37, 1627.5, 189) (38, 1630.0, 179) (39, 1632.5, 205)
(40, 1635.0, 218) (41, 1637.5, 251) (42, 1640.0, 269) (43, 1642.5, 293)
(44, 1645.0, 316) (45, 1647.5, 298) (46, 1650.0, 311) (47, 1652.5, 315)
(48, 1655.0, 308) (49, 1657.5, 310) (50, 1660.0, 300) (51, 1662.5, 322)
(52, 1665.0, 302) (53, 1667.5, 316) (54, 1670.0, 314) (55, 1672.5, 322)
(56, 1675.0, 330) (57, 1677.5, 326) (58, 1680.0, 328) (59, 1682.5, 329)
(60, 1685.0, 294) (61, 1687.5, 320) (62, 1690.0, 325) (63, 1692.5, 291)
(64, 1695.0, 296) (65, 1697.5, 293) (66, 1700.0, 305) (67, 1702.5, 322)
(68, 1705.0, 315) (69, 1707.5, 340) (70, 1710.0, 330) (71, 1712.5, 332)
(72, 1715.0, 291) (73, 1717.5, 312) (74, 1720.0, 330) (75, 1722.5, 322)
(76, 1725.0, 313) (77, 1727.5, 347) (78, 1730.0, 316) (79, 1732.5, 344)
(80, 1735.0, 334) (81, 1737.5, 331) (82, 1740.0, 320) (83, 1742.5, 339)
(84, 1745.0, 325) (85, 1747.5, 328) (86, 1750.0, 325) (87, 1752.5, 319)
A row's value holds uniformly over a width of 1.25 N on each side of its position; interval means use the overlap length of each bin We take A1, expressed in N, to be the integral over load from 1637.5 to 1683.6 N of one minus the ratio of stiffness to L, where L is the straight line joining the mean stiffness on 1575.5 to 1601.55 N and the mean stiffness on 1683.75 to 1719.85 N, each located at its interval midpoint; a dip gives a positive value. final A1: 1.91 N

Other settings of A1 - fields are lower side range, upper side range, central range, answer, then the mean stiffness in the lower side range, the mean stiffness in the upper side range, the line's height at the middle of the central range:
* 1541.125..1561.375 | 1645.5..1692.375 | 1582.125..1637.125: 7.8 N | 340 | 314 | 327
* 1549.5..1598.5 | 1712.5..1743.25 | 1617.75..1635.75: 6.8 N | 343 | 325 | 337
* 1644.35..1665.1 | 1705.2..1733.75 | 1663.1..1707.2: 0.3 N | 309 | 325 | 317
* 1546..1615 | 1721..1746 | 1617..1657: 9.2 N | 332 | 329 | 331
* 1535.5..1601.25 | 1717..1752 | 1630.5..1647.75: 3.9 N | 340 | 328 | 335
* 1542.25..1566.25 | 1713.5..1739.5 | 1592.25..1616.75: 1.8 N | 342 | 324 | 337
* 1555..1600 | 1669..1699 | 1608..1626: 4.4 N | 341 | 314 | 331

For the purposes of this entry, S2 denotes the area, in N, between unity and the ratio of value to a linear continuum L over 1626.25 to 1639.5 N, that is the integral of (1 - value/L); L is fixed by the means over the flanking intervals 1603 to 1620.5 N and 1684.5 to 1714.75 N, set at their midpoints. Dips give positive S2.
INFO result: 3.5 N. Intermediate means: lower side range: 280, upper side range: 313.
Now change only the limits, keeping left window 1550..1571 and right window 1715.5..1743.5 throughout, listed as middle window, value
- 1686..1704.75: 1.31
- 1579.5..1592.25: 0.00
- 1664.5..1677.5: 0.59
